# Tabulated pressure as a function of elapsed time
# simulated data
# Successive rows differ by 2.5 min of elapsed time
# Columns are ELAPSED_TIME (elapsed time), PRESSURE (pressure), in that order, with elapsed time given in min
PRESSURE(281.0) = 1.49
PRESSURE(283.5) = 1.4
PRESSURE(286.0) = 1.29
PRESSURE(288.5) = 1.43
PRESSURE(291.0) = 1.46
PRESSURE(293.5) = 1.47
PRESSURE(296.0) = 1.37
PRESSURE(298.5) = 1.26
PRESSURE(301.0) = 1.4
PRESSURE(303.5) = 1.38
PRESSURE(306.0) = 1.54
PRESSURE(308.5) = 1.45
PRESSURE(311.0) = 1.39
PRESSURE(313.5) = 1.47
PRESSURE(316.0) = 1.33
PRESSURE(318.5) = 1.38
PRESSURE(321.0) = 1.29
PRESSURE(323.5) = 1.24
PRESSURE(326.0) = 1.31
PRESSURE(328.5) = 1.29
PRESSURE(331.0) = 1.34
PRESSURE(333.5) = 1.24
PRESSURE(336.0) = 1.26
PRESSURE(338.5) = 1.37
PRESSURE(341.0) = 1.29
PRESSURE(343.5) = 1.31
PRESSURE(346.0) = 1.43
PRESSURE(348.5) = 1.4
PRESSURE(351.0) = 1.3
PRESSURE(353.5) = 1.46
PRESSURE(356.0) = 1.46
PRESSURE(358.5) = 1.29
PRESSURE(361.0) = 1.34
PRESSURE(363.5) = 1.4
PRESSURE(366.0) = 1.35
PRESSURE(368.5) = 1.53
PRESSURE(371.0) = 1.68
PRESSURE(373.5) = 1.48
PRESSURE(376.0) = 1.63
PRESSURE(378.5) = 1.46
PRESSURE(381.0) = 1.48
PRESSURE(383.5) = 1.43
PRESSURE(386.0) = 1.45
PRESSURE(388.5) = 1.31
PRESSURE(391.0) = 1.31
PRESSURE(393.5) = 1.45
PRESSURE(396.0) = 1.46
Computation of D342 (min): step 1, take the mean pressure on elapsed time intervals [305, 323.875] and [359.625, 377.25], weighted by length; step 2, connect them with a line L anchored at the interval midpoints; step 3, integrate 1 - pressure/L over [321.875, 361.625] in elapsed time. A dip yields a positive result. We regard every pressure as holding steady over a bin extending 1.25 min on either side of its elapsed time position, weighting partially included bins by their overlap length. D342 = 2.9 min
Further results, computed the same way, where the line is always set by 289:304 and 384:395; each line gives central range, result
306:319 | -0.25 min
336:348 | 0.39 min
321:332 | 0.77 min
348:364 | 0.13 min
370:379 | -1.18 min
